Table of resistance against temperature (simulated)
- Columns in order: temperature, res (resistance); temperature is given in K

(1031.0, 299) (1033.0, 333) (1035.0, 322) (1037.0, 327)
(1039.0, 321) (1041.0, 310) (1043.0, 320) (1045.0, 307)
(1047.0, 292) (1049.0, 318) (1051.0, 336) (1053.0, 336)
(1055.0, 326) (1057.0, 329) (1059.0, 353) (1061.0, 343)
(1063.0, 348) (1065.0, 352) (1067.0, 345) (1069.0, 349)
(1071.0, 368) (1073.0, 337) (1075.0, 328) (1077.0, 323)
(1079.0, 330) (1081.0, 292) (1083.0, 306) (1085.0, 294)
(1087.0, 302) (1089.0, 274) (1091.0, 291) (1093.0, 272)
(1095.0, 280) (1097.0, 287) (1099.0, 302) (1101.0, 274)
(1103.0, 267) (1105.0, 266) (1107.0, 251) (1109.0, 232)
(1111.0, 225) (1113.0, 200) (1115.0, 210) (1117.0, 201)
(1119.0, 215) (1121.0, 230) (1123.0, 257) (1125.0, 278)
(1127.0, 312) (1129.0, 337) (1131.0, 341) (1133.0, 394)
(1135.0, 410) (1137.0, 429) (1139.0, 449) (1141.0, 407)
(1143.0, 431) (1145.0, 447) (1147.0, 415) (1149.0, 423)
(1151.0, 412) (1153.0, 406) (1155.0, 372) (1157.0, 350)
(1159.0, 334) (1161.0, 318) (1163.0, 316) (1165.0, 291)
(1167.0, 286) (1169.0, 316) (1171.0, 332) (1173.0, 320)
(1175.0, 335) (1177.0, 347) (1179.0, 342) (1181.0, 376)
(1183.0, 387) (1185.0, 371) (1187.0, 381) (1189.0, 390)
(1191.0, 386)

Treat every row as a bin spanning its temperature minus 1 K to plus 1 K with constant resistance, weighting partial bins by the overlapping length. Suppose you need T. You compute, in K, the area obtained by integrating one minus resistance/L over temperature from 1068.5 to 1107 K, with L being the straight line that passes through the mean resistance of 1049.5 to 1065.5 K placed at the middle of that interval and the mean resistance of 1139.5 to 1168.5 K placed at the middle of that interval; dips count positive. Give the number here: 5.40 K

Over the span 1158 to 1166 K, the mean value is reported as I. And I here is 315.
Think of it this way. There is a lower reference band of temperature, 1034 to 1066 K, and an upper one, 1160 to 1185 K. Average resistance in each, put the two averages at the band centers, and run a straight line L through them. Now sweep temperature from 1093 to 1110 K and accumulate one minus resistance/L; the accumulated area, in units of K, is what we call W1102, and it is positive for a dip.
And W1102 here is 3.1 K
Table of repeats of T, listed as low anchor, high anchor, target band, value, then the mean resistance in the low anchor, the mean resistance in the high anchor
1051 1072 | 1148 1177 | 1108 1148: 2.7 K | 344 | 344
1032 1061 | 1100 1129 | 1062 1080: -2.8 K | 324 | 247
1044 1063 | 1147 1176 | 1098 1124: 7.4 K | 328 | 346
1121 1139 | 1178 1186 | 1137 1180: -1.1 K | 344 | 369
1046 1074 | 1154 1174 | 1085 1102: 2.4 K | 338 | 324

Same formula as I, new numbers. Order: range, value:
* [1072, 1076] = 332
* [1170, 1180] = 335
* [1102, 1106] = 266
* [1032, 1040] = 326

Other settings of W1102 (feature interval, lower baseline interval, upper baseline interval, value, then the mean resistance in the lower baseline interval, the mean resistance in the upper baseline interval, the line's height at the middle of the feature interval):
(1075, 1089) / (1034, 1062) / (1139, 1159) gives 1.8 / 324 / 405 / 352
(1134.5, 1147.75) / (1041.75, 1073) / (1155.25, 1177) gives -4.2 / 335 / 323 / 326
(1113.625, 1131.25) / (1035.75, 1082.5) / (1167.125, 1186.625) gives 4.1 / 330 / 346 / 338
